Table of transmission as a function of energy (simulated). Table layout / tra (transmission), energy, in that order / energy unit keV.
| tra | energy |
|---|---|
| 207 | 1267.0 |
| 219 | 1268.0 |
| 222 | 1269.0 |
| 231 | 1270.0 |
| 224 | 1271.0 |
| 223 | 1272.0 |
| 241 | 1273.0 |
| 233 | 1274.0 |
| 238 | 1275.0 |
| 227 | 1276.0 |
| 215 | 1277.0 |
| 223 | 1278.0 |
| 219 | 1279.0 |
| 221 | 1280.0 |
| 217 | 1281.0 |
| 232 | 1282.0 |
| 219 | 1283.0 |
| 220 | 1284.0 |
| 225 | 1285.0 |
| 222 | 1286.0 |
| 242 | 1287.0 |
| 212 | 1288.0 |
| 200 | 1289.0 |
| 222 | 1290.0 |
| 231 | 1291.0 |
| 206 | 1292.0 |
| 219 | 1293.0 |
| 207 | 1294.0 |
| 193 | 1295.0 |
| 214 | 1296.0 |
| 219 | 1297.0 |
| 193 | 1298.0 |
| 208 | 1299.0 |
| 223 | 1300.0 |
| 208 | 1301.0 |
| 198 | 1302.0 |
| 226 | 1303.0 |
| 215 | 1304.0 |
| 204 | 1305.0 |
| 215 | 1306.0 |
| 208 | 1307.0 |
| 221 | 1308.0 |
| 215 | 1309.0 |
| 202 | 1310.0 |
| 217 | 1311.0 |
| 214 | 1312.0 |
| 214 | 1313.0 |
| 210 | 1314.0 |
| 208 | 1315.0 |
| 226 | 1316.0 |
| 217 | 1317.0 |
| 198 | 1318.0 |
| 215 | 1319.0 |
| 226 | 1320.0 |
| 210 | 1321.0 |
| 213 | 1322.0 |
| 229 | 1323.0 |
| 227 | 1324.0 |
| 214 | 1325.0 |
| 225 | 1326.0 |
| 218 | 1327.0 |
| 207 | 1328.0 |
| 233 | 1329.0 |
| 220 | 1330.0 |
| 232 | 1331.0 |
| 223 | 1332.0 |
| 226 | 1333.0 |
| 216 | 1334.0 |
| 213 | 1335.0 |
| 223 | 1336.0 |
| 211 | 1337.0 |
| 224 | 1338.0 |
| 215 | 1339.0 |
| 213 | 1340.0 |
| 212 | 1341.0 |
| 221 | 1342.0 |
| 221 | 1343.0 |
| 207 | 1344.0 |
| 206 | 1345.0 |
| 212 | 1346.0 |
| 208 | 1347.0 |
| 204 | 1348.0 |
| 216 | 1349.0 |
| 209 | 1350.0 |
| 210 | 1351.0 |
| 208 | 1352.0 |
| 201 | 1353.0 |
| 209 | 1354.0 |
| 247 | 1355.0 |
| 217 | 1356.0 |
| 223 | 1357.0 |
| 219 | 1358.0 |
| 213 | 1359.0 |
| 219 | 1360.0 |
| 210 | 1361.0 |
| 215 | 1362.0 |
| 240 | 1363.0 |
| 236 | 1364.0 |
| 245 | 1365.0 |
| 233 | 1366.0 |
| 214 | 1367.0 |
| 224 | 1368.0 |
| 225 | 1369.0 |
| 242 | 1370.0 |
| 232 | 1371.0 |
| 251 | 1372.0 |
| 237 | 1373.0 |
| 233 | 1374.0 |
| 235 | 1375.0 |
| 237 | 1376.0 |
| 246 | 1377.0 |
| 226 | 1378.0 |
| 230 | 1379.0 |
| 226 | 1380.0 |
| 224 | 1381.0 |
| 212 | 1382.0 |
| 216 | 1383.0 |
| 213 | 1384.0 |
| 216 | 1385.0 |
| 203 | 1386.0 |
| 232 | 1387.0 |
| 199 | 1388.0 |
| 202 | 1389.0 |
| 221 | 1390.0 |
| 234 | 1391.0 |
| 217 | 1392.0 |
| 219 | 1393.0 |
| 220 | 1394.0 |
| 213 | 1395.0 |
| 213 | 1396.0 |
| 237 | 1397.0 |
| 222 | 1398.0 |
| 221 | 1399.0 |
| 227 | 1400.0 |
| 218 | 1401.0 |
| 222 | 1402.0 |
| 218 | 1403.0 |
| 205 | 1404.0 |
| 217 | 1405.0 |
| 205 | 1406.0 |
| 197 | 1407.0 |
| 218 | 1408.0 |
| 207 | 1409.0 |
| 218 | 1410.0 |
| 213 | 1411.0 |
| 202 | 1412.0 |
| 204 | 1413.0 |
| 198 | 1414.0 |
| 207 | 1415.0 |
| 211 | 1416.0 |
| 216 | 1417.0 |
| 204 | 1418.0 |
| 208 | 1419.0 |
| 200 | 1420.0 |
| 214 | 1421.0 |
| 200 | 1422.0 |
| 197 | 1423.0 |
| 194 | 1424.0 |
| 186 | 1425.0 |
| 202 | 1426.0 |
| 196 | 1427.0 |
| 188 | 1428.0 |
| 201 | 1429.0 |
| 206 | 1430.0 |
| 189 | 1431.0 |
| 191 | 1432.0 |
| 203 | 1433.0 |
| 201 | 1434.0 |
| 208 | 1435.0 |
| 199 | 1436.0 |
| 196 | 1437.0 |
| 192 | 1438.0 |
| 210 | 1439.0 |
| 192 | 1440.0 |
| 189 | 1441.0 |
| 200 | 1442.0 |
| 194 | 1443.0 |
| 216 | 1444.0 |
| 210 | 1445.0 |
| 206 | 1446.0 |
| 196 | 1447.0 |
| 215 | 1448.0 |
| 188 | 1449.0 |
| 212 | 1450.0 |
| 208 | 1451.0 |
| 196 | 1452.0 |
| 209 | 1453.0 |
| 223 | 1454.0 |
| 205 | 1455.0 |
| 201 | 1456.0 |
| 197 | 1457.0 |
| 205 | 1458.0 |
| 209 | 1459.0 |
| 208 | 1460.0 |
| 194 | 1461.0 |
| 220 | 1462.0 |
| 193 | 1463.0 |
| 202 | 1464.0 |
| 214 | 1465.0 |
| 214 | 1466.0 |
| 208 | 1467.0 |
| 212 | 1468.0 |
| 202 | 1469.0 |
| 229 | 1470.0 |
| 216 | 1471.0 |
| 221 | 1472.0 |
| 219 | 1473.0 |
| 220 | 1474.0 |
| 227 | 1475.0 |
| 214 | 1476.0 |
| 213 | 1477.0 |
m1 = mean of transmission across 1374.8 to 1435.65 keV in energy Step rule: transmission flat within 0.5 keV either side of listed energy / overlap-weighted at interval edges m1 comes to 212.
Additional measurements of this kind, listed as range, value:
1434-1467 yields 204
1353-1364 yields 221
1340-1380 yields 223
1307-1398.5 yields 220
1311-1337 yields 218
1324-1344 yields 219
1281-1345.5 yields 216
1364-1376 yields 234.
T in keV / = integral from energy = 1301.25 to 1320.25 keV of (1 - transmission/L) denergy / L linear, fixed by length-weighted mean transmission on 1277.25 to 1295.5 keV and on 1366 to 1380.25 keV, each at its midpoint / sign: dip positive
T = 0.8 keV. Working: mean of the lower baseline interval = 218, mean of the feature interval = 213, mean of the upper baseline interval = 233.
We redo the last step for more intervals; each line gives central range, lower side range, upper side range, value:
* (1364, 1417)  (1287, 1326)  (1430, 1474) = -3.0 keV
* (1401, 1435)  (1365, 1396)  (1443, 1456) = 1.6 keV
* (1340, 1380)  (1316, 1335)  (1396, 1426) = -1.4 keV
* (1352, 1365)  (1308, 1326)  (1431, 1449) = -0.7 keV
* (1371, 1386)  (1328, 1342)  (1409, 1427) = -1.2 keV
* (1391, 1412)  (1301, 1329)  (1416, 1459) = -1.1 keV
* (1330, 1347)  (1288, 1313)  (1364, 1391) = 0.1 keV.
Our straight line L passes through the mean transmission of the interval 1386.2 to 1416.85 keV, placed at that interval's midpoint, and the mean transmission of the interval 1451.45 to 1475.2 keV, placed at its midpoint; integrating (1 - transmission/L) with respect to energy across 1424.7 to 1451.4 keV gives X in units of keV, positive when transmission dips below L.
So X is 1.5 keV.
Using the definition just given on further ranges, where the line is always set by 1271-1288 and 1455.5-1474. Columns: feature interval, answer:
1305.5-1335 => 0.6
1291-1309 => 1.0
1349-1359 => 0.2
